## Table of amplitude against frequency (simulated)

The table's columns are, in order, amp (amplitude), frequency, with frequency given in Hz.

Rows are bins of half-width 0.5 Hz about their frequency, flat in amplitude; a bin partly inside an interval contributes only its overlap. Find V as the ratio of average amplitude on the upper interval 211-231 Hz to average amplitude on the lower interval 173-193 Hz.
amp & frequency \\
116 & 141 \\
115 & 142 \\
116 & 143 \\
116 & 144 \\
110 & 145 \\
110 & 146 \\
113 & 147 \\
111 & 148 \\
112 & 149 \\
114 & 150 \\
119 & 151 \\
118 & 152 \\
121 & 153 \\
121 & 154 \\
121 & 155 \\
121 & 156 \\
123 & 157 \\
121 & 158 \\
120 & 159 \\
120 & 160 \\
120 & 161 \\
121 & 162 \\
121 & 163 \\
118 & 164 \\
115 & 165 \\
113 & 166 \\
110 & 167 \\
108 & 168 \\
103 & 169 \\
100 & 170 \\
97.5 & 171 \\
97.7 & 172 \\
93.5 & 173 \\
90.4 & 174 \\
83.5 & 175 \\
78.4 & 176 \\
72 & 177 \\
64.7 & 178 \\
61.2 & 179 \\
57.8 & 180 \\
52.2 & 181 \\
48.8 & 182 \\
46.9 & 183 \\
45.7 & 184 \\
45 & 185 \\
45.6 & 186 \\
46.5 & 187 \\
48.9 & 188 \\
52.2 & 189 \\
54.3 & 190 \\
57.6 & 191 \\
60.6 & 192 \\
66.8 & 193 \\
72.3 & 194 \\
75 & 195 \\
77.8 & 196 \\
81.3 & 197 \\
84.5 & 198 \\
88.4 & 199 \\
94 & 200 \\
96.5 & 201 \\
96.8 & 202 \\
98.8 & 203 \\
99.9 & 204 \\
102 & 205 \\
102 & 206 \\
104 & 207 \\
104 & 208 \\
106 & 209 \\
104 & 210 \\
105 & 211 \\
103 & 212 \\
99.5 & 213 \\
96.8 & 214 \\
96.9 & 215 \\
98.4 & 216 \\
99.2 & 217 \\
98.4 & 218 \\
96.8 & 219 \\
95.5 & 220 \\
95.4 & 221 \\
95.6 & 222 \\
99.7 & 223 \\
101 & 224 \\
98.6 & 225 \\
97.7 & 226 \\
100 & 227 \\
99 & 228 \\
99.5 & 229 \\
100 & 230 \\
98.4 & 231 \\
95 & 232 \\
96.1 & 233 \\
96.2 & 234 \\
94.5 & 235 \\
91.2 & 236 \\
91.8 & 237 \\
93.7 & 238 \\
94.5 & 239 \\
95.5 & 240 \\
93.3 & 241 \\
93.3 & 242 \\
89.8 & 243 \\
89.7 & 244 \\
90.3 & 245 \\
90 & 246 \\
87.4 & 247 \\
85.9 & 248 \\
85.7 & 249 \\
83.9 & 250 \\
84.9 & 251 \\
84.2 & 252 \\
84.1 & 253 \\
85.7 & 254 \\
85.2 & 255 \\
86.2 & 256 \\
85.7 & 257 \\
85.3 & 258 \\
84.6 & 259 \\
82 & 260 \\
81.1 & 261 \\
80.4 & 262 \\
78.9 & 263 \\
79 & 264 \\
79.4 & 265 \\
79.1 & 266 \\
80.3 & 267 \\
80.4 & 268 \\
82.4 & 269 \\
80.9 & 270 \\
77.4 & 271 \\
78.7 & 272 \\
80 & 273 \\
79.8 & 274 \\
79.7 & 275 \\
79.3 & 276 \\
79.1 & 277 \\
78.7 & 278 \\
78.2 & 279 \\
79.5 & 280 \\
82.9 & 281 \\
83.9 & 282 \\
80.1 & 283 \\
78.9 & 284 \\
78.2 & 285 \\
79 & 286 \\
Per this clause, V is 1.65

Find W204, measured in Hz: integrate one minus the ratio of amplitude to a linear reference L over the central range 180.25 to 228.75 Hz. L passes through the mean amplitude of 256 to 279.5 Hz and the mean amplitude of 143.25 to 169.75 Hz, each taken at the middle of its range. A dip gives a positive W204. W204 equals 7.6 Hz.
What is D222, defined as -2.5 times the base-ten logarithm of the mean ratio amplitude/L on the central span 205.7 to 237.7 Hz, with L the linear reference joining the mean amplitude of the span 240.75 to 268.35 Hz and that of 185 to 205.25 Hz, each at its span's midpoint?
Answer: -0.25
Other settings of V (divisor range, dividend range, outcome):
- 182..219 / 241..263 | 1.05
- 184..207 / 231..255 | 1.21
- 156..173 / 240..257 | 0.78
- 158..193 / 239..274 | 1.03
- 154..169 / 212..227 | 0.83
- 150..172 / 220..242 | 0.84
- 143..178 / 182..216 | 0.74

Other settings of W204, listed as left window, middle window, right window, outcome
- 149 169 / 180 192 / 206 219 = 6.5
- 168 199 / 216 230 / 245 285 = -4.2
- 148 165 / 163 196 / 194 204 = 9.0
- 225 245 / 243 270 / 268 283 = 1.0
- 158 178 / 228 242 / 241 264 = -0.9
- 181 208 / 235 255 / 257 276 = -2.8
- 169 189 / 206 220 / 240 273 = -4.8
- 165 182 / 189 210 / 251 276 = -0.2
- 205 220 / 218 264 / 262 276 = -0.5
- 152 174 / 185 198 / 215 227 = 5.4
